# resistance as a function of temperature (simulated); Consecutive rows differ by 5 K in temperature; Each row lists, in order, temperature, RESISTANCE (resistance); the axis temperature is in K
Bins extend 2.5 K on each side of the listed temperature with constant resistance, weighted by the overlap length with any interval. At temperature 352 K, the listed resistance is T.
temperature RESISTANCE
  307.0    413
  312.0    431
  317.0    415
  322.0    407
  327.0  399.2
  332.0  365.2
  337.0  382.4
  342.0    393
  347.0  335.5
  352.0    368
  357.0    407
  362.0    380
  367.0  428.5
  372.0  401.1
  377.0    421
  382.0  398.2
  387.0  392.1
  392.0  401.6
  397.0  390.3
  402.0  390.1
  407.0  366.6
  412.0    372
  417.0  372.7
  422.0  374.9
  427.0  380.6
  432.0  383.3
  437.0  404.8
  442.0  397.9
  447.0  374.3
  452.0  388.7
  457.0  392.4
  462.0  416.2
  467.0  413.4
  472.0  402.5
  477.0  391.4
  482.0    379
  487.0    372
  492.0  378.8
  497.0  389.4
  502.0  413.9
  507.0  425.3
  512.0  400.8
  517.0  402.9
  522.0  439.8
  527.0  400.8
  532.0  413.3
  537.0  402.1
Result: 368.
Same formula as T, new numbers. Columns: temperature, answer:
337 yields 382.4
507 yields 425.3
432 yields 383.3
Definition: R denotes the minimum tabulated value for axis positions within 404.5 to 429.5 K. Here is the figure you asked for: 366.6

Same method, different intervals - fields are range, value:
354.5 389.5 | 380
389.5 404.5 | 390.1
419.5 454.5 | 374.3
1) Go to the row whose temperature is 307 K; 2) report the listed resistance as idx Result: 413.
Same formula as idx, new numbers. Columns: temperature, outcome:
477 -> 391.4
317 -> 415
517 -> 402.9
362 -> 380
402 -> 390.1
